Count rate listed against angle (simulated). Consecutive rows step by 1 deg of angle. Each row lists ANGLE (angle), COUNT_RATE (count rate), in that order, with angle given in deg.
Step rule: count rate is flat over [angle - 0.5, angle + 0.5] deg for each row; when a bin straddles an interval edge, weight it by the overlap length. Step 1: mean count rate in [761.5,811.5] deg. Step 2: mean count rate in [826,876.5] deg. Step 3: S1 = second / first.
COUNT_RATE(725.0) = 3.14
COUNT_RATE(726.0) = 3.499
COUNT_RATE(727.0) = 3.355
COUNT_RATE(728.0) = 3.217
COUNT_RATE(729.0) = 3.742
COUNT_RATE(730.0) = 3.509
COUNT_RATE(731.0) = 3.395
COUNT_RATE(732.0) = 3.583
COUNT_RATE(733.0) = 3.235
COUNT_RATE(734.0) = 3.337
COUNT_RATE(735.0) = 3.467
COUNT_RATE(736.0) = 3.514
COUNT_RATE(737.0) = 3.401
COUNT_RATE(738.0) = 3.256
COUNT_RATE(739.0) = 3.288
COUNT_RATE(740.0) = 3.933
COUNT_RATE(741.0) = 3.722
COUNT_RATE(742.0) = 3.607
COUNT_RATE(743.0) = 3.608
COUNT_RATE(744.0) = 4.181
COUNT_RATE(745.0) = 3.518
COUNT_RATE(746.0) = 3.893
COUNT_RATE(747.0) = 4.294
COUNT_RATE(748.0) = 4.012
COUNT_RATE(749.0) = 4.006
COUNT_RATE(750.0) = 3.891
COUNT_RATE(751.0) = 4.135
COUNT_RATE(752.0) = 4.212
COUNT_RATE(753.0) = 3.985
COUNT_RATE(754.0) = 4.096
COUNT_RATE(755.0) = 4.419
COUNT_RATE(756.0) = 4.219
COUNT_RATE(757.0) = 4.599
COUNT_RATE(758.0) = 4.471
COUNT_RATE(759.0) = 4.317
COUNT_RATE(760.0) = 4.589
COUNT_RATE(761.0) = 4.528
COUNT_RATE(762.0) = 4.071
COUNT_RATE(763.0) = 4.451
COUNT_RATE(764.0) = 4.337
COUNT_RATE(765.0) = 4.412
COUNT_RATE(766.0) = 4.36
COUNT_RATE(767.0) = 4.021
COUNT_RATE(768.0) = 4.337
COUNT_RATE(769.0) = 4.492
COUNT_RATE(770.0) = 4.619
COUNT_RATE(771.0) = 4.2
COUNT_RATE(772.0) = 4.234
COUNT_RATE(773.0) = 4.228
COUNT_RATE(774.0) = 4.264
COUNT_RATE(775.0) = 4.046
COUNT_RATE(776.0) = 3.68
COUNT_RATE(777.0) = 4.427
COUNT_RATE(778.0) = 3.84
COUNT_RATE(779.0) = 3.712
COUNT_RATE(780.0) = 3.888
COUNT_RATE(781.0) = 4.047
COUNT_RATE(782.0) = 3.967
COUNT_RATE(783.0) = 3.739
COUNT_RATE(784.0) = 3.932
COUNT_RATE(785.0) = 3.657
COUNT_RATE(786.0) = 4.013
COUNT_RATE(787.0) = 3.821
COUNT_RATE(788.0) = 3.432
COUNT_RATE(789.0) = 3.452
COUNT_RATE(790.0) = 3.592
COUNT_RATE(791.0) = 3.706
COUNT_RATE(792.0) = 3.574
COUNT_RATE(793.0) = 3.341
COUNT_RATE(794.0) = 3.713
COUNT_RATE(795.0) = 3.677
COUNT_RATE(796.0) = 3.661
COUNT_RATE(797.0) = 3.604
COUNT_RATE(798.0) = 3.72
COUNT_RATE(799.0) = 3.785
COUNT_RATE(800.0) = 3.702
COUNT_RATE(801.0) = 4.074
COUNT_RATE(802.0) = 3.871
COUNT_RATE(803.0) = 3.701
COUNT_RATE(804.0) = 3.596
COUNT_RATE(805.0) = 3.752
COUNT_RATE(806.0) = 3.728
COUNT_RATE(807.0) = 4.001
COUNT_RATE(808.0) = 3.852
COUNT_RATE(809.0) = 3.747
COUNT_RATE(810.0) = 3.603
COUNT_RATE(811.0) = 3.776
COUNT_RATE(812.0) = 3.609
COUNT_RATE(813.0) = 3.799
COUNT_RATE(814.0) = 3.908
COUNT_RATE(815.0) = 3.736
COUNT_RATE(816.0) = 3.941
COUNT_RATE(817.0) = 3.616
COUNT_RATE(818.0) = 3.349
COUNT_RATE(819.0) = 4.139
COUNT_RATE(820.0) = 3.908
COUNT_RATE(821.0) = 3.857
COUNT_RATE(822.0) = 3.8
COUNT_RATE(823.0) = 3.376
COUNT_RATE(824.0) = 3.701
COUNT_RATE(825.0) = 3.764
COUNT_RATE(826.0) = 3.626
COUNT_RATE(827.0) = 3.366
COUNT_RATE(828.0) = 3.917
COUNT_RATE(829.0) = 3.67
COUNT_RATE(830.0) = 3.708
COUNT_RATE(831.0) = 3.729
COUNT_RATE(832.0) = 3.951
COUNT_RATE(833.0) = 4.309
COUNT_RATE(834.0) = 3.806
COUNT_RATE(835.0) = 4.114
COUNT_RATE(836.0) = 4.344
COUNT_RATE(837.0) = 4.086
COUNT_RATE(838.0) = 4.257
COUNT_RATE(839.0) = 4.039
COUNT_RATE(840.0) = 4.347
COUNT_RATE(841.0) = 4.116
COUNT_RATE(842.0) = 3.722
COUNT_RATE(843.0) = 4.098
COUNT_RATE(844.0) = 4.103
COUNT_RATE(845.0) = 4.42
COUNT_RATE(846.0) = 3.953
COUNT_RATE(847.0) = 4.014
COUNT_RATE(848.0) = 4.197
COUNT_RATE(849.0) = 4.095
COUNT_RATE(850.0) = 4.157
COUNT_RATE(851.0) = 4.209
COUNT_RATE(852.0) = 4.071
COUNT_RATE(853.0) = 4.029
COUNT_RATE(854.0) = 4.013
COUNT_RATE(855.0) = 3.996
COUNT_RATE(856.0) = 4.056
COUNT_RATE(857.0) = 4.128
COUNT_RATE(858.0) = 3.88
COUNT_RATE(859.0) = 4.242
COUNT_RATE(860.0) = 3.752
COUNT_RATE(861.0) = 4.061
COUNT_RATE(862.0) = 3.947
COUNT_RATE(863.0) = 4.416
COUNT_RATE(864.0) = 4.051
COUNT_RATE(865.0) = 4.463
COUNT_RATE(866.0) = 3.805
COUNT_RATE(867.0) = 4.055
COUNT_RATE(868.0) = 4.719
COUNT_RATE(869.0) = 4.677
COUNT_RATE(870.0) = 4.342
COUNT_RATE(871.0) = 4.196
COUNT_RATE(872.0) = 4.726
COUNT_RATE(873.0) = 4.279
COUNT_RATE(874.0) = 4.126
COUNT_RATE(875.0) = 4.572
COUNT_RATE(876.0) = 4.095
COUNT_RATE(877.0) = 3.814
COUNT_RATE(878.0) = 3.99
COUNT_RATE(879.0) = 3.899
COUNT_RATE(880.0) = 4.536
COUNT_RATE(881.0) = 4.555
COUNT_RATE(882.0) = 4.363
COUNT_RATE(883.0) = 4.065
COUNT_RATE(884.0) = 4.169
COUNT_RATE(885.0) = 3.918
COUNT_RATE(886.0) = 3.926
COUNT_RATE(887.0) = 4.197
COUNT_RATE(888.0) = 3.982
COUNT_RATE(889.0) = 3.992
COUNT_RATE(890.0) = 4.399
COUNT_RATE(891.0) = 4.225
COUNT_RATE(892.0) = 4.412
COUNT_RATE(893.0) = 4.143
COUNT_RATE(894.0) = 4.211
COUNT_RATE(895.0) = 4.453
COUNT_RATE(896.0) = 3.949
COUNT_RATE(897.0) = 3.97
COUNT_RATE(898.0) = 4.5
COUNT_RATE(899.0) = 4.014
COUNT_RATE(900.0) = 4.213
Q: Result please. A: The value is 1.0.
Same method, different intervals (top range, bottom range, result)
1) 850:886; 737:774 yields 1.01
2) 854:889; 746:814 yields 1.05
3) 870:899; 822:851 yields 1.06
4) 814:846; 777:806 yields 1.04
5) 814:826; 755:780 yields 0.88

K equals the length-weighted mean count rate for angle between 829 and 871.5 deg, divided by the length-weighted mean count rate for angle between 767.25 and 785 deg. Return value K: 1.01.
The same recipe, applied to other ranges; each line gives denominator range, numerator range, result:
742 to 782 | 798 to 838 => 0.92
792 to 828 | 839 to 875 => 1.12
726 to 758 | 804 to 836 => 1.00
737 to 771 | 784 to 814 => 0.90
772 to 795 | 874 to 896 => 1.09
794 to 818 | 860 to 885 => 1.13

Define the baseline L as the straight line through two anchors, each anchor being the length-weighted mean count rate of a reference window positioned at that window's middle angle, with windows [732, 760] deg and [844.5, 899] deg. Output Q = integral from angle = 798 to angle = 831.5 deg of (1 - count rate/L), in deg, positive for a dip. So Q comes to 2.4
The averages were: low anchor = 3.88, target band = 3.75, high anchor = 4.17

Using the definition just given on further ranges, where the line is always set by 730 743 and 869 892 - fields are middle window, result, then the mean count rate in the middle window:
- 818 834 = 0.66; 3.77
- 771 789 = -1.11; 3.93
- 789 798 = 0.40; 3.61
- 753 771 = -3.71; 4.36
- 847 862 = 0.09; 4.06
